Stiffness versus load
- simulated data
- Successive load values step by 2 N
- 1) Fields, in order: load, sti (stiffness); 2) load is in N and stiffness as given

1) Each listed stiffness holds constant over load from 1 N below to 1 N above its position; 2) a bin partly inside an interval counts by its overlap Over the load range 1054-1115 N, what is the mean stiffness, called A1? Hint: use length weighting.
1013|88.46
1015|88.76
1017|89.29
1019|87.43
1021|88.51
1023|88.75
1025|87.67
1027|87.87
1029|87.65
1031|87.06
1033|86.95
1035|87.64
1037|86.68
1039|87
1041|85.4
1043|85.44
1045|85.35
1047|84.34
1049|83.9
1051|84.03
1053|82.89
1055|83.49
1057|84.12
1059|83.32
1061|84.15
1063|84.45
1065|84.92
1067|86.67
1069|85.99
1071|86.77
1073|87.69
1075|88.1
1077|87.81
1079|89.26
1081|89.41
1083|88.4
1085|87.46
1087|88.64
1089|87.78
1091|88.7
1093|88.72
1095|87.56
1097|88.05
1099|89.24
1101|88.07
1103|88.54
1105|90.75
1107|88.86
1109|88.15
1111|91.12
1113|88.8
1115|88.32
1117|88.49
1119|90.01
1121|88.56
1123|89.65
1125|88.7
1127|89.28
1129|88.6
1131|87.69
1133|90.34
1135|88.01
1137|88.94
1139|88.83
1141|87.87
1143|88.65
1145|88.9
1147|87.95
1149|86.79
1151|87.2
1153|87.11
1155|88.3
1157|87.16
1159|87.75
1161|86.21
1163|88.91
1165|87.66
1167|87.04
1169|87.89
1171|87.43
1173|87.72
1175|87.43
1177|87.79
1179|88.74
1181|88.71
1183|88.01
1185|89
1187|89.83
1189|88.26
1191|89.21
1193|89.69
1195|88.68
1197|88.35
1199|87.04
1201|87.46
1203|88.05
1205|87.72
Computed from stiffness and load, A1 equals 87.5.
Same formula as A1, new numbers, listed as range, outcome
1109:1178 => 88.3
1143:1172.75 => 87.6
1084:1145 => 88.7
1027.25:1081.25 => 85.9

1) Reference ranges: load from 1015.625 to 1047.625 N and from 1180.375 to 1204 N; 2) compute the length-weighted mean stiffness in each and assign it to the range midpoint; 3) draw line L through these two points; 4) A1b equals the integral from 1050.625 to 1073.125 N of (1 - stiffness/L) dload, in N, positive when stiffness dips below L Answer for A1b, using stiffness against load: 0.67 N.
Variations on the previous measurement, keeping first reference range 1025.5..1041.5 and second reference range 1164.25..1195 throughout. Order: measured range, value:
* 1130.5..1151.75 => -0.08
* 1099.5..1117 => -0.26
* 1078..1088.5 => -0.13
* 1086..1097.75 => -0.09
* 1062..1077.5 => 0.16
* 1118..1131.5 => -0.17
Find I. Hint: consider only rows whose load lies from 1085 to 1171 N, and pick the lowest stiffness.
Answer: 86.21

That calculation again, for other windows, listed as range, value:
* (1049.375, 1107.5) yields 82.89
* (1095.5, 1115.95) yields 88.05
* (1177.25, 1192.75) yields 88.01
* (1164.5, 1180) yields 87.04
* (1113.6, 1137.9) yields 87.69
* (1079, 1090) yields 87.46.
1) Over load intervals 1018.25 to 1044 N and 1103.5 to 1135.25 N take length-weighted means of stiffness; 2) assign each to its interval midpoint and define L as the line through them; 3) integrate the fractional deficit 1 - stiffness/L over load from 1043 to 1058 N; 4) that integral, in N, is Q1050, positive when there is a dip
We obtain 0.6 N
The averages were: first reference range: 87.2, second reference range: 89.1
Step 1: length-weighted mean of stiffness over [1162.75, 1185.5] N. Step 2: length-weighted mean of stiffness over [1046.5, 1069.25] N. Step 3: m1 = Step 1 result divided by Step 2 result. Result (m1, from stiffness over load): 1.0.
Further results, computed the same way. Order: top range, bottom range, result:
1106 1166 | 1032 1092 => 1.03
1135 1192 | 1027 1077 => 1.03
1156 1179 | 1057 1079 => 1.02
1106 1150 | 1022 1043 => 1.02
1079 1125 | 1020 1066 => 1.04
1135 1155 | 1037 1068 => 1.04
